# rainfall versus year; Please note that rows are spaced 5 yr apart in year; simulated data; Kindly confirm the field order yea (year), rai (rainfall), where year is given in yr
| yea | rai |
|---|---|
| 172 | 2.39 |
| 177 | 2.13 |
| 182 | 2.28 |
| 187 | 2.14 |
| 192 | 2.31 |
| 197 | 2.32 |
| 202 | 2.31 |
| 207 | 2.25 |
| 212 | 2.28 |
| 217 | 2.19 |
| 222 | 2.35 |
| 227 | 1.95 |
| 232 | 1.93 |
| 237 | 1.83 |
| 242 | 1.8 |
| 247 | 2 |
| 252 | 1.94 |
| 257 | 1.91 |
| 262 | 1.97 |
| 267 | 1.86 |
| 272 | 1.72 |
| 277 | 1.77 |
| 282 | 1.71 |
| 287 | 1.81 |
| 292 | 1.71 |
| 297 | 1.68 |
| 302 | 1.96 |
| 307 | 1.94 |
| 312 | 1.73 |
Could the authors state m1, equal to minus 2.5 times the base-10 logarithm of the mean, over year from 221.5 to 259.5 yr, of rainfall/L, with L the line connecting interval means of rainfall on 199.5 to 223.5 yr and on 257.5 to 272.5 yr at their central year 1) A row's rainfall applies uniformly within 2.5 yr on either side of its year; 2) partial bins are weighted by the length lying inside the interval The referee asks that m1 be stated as 0.06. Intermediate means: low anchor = 2.27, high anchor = 1.88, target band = 1.94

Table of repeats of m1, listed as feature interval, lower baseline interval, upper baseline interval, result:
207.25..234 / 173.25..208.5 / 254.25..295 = -0.029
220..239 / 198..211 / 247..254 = 0.053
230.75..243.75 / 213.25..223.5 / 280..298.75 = 0.150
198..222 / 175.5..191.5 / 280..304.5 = -0.086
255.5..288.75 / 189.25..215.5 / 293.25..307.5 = 0.085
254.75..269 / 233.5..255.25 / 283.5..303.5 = -0.036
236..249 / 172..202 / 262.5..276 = 0.045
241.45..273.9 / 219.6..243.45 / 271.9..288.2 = -0.021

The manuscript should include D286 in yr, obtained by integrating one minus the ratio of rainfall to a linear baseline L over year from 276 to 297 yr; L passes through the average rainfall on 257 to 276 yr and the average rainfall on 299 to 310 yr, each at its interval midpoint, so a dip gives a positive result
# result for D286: 1.7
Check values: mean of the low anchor 1.85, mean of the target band 1.74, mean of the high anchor 1.93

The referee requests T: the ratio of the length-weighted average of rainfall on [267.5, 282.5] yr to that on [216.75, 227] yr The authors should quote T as 0.8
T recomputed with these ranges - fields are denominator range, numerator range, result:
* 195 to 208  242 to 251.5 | 0.84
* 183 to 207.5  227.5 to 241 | 0.83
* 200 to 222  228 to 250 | 0.84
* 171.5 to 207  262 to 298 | 0.78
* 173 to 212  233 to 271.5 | 0.84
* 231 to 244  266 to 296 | 0.95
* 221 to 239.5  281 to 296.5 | 0.87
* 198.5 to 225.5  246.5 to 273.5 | 0.84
